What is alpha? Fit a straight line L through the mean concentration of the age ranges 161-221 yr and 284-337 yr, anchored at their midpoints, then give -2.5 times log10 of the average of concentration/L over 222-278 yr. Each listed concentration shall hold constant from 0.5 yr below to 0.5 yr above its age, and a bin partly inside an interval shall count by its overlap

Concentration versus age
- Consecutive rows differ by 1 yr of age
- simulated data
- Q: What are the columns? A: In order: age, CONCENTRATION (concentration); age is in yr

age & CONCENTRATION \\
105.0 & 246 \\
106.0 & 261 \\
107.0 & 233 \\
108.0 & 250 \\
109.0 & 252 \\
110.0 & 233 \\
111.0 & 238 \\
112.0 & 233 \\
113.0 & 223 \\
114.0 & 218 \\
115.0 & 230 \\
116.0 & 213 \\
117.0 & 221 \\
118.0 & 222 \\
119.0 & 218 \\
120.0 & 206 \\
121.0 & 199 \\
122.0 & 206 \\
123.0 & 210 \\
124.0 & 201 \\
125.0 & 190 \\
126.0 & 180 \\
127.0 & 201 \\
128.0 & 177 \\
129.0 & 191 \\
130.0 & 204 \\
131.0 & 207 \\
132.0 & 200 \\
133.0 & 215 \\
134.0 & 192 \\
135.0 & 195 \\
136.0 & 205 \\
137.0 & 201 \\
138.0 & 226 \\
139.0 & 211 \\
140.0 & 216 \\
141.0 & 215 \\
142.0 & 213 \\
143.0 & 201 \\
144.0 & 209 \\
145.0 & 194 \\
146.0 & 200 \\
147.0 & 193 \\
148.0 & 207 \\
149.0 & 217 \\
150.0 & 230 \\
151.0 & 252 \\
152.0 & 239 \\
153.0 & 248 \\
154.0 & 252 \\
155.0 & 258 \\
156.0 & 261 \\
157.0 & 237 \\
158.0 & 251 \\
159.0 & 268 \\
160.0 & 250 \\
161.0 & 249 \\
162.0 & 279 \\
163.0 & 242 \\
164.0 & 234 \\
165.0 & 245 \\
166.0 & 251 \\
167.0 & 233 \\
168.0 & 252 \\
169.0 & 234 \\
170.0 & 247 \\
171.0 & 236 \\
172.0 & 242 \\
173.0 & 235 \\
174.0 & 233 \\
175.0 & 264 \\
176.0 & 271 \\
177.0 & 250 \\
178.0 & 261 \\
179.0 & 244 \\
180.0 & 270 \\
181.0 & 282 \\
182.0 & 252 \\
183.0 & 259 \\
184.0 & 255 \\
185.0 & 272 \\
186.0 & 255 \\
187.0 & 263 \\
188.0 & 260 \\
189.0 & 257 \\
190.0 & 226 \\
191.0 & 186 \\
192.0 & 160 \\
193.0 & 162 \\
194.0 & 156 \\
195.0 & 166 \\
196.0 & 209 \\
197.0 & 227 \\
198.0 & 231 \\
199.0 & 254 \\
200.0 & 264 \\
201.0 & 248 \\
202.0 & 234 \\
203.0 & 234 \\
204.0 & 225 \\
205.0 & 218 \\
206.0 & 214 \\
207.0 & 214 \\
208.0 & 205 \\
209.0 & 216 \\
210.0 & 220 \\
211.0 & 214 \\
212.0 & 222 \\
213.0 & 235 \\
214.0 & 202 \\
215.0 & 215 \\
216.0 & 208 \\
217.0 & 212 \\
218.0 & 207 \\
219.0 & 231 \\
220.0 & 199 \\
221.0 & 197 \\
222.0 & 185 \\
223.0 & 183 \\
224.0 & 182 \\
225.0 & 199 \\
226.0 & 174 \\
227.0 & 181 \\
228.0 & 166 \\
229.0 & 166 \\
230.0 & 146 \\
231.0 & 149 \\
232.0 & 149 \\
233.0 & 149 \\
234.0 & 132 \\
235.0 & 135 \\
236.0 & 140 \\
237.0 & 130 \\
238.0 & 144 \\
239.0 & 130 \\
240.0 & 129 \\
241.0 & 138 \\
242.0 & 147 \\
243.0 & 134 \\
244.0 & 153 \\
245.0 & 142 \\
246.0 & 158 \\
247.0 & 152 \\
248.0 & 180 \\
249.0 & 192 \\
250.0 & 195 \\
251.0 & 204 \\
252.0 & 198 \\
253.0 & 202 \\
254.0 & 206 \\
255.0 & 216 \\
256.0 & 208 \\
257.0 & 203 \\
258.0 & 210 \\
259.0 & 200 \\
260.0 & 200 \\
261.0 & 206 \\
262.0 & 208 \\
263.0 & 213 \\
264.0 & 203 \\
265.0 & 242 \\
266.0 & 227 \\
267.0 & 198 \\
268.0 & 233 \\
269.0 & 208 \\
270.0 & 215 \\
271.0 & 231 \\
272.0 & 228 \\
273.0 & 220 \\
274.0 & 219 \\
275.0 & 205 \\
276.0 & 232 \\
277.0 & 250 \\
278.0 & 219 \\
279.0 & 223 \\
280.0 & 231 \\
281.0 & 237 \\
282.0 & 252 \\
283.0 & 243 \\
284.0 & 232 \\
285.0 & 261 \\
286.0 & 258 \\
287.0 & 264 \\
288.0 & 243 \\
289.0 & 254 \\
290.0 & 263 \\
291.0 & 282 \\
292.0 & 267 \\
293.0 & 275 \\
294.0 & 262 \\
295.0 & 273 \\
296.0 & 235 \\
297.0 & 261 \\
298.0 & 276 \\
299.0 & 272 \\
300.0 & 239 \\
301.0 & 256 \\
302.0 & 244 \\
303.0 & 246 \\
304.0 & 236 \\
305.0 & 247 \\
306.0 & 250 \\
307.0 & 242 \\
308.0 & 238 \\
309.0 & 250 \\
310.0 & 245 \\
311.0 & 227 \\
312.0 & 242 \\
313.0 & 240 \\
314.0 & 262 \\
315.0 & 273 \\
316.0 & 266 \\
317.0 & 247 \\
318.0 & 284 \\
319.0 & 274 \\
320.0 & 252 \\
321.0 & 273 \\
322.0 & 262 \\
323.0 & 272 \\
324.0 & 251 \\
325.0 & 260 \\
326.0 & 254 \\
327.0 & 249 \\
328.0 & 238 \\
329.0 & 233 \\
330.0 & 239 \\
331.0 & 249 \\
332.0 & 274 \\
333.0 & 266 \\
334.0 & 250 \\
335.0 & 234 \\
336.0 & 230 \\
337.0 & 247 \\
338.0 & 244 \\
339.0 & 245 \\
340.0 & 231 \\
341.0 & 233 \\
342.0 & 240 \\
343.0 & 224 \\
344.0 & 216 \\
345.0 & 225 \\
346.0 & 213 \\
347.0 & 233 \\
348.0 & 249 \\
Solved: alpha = 0.30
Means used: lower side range 232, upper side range 254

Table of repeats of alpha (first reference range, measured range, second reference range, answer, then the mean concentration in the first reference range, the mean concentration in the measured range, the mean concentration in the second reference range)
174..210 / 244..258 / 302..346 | 0.26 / 233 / 188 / 247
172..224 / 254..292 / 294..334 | 0.07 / 226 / 228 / 254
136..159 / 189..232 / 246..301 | 0.12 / 225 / 203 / 228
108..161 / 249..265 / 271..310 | 0.17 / 218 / 206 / 247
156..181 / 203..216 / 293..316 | 0.16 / 250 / 217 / 252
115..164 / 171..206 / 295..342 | -0.04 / 218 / 236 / 251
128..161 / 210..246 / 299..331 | 0.34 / 220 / 173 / 252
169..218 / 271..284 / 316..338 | 0.07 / 231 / 230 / 254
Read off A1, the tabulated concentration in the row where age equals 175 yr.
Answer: 264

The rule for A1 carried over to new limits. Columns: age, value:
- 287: 264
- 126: 180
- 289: 254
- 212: 222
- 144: 209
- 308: 238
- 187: 263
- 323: 272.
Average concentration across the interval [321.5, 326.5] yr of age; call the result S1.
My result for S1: 260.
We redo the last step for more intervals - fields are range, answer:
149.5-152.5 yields 240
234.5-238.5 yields 137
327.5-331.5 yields 240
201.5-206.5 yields 225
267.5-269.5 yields 220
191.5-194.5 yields 159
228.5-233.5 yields 152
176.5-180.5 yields 256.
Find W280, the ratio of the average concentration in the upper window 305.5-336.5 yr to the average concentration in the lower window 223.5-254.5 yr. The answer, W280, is 1.56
